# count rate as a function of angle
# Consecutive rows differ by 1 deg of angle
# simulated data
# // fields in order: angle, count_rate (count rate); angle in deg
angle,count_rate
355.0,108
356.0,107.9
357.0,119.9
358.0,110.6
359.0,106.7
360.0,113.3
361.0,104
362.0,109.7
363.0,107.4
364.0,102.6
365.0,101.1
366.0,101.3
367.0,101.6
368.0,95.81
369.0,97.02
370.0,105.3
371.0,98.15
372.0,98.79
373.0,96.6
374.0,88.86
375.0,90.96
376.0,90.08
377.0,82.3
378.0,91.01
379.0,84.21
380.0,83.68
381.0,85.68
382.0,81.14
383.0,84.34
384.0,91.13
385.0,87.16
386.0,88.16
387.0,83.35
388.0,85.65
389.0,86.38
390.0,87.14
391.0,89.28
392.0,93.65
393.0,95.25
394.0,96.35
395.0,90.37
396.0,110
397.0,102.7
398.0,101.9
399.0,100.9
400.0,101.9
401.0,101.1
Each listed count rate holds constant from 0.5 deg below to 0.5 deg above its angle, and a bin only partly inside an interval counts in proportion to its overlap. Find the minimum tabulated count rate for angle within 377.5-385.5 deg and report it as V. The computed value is 81.14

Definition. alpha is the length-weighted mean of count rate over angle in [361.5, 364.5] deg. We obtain 107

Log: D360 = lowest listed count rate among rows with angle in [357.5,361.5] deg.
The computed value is 104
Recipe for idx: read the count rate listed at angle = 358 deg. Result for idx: 110.6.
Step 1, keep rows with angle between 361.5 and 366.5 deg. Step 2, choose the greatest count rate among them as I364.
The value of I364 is 109.7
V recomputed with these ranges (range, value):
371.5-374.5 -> 88.86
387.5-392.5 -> 85.65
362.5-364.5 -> 102.6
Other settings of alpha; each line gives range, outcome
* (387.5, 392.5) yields 88.4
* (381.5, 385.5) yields 85.9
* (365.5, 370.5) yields 100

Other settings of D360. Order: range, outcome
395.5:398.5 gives 101.9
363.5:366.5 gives 101.1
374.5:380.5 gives 82.3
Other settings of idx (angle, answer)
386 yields 88.16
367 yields 101.6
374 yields 88.86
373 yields 96.6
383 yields 84.34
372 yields 98.79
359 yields 106.7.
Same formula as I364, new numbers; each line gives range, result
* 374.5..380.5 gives 91.01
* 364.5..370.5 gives 105.3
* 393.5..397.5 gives 110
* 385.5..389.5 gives 88.16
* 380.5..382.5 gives 85.68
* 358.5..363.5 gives 113.3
